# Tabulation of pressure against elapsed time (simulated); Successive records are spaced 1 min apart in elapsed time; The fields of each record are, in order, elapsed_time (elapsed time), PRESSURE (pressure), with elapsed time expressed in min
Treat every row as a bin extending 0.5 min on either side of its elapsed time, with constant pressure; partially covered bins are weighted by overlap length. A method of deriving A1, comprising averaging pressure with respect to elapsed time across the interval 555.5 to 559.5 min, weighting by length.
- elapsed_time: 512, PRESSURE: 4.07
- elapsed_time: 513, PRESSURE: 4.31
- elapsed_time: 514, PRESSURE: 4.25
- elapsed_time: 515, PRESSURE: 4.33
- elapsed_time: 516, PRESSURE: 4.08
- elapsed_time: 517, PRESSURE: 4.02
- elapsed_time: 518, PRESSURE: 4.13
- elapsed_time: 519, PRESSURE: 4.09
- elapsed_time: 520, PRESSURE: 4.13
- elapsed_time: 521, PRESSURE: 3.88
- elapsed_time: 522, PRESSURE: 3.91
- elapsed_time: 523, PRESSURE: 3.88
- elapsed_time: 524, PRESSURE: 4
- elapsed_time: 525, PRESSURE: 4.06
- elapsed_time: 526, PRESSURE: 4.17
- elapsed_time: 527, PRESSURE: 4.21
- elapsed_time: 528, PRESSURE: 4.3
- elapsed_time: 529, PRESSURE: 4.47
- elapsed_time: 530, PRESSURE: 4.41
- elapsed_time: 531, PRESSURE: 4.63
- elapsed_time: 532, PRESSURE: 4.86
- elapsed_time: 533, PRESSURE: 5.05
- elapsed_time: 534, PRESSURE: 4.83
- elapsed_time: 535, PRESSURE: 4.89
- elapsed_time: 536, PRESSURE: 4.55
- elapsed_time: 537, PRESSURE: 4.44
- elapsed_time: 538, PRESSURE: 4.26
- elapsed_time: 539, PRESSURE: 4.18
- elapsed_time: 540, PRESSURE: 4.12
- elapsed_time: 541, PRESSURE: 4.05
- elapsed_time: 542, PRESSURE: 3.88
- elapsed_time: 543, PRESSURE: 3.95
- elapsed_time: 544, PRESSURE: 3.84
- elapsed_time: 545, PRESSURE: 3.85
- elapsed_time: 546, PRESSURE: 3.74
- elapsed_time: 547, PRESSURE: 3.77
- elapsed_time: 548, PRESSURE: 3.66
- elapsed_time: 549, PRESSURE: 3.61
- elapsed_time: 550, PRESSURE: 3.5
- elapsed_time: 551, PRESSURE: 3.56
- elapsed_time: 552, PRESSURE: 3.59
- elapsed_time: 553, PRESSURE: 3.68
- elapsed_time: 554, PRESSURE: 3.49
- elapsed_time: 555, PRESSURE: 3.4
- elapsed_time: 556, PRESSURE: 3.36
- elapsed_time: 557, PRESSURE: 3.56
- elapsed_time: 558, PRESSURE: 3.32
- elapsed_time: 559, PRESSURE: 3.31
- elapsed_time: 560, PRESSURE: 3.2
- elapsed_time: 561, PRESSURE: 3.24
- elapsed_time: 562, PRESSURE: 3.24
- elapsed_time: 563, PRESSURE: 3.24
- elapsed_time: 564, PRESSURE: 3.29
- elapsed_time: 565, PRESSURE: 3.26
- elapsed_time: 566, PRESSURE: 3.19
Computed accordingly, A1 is 3.39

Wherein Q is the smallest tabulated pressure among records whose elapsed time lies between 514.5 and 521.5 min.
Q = 3.88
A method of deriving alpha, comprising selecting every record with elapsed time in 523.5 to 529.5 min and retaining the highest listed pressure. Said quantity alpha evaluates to 4.47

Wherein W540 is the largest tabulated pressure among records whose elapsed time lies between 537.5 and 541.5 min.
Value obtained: 4.26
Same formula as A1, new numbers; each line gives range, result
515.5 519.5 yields 4.08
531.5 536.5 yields 4.84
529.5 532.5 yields 4.63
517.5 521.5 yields 4.06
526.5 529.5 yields 4.33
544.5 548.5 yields 3.75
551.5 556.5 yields 3.5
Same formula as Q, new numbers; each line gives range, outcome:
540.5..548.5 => 3.66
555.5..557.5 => 3.36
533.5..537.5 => 4.44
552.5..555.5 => 3.4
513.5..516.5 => 4.08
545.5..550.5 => 3.5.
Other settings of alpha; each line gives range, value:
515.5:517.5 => 4.08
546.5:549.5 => 3.77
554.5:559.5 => 3.56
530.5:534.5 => 5.05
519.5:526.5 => 4.17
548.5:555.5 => 3.68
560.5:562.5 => 3.24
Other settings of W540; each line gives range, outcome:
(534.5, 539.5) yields 4.89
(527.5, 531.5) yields 4.63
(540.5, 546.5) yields 4.05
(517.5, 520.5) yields 4.13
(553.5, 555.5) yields 3.49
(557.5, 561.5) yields 3.32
